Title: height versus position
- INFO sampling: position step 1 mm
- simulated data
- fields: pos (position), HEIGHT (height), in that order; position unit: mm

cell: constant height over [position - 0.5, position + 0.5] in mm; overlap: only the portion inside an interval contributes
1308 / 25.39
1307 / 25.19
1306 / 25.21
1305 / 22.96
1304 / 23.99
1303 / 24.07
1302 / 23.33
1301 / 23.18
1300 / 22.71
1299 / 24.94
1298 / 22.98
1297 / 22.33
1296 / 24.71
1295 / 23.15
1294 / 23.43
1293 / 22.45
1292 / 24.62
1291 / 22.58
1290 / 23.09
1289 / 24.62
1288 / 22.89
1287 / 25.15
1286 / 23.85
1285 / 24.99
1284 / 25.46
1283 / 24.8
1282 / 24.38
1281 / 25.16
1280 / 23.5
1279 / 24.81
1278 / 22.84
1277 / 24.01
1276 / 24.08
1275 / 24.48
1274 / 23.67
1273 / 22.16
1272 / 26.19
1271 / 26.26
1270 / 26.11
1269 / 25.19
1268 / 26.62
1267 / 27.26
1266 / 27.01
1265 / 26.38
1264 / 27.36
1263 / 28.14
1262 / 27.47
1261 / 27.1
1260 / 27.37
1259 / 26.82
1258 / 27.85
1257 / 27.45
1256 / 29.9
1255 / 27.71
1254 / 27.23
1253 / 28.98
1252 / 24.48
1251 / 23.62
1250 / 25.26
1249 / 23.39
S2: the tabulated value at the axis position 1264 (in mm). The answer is 27.36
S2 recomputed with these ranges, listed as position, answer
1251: 23.62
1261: 27.1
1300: 22.71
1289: 24.62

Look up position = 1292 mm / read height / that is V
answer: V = 24.62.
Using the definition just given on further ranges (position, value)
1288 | 22.89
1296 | 24.71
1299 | 24.94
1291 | 22.58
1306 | 25.21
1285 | 24.99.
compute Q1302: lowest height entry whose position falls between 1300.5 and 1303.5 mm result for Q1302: 23.18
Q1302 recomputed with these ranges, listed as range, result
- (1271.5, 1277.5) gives 22.16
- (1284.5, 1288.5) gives 22.89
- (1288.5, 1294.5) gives 22.45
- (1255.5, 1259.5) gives 26.82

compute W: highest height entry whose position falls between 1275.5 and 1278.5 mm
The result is 24.08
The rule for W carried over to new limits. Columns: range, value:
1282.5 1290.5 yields 25.46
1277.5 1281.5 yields 25.16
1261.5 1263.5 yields 28.14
